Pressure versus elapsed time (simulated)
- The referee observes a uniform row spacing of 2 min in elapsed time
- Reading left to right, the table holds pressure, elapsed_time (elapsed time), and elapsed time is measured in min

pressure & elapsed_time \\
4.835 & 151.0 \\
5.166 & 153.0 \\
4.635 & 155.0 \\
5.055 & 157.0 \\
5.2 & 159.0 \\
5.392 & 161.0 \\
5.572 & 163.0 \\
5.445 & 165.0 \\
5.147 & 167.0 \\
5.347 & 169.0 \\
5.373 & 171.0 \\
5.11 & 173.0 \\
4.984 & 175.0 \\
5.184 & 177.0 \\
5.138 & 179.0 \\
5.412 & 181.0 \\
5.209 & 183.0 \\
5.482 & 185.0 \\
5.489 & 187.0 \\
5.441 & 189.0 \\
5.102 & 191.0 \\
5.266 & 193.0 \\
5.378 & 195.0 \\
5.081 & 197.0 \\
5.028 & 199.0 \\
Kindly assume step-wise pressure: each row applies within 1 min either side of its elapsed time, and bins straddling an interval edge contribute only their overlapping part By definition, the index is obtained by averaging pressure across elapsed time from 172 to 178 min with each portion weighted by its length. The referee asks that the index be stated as 5.09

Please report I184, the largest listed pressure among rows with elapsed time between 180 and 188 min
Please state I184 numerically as 5.489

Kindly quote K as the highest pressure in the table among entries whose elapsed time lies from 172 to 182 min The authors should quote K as 5.412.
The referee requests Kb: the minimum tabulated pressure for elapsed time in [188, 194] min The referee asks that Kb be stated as 5.102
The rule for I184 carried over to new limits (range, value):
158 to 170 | 5.572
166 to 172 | 5.373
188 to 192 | 5.441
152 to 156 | 5.166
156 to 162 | 5.392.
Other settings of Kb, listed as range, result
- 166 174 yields 5.11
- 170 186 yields 4.984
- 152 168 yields 4.635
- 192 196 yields 5.266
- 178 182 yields 5.138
